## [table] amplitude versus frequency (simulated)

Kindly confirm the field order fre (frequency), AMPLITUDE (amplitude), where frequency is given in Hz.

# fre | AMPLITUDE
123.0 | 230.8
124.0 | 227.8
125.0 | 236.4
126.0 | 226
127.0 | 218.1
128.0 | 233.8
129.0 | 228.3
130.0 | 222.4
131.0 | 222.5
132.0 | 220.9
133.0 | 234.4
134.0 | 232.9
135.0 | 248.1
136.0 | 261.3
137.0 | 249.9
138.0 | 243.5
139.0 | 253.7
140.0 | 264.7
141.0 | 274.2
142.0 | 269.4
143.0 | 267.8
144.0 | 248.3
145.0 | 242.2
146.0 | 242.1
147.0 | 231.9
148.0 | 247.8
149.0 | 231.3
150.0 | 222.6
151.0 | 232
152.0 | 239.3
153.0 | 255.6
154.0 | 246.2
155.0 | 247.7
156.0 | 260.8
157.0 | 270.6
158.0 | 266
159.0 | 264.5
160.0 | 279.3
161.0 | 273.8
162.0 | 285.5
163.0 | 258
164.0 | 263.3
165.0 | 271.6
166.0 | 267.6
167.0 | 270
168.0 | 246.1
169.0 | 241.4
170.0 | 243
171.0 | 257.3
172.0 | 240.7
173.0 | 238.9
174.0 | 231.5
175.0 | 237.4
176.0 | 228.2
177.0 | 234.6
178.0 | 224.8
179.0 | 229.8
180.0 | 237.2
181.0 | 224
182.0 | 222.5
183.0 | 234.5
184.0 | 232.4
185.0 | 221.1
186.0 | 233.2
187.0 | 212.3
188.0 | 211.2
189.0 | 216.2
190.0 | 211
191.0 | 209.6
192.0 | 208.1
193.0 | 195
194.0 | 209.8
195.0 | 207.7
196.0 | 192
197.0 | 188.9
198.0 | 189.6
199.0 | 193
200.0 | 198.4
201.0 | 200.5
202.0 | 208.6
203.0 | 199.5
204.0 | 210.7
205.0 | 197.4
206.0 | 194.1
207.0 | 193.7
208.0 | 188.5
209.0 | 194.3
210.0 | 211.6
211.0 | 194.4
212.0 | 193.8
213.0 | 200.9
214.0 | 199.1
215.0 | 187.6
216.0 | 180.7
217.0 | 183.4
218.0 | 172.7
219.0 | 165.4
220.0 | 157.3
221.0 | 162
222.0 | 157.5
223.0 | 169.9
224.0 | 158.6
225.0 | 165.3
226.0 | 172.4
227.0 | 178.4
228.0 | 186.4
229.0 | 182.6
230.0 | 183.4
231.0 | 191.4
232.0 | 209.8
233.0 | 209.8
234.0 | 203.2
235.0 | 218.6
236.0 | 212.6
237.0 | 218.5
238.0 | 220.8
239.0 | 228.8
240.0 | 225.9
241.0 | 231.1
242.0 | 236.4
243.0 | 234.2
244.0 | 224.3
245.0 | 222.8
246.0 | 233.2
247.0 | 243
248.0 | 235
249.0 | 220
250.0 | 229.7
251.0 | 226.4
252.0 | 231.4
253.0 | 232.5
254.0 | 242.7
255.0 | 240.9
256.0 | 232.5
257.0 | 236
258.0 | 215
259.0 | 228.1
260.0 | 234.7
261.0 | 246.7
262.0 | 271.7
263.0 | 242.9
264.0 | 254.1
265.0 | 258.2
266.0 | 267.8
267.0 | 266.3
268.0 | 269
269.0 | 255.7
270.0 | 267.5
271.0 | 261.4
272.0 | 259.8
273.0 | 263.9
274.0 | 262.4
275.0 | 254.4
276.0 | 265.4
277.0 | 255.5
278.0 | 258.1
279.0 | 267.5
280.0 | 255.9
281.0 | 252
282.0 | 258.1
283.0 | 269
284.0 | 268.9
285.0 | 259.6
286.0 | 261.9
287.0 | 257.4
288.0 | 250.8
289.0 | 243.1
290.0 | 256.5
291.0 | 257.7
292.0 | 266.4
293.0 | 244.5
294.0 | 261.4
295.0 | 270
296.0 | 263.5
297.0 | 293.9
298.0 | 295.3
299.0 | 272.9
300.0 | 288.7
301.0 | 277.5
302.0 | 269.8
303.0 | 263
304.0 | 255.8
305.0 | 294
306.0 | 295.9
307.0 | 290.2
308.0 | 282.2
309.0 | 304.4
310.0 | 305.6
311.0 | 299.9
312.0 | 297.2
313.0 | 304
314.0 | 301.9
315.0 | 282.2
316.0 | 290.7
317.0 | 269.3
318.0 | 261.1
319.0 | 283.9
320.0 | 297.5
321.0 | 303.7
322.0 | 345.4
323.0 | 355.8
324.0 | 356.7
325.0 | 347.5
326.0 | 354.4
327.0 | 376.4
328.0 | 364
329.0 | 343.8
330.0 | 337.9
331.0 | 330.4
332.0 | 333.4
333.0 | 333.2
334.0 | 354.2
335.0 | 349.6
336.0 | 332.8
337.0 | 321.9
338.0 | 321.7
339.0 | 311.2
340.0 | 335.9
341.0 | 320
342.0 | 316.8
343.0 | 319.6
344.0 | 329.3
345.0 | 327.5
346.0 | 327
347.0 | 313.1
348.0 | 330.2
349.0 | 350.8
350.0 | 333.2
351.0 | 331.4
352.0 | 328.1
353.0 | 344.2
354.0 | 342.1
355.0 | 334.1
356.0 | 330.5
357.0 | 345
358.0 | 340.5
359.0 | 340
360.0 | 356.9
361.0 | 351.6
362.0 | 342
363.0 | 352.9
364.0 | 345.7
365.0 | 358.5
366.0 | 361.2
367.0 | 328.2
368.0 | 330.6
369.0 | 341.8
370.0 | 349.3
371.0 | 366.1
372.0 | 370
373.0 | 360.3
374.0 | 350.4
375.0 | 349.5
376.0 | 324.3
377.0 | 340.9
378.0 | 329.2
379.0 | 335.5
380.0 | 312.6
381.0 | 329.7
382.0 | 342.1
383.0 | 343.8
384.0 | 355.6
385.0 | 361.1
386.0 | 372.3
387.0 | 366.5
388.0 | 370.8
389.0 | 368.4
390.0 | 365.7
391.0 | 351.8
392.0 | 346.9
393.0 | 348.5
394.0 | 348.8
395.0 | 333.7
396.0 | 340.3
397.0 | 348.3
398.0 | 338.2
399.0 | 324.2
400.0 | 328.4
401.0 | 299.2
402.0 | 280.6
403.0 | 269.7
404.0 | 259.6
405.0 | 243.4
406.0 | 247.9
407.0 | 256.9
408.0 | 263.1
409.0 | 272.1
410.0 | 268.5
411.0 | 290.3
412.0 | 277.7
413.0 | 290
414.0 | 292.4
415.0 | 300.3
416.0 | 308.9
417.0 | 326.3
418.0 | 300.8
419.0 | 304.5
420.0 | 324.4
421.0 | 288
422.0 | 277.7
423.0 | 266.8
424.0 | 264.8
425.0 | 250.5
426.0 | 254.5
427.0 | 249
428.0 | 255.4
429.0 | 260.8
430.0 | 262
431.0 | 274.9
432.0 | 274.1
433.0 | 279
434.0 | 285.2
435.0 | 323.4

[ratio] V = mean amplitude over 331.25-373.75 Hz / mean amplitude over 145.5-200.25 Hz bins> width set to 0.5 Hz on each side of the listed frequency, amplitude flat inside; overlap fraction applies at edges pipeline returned 1.44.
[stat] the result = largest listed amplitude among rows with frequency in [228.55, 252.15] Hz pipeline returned 243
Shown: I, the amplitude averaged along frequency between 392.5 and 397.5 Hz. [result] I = 344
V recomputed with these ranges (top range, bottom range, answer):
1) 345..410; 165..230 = 1.61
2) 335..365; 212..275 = 1.53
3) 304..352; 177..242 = 1.59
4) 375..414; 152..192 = 1.32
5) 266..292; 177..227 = 1.31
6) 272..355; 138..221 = 1.32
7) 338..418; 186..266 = 1.57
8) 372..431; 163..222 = 1.46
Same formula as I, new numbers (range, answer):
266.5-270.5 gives 265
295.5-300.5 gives 283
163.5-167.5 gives 268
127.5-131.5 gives 227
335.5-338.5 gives 325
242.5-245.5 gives 227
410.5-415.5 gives 290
